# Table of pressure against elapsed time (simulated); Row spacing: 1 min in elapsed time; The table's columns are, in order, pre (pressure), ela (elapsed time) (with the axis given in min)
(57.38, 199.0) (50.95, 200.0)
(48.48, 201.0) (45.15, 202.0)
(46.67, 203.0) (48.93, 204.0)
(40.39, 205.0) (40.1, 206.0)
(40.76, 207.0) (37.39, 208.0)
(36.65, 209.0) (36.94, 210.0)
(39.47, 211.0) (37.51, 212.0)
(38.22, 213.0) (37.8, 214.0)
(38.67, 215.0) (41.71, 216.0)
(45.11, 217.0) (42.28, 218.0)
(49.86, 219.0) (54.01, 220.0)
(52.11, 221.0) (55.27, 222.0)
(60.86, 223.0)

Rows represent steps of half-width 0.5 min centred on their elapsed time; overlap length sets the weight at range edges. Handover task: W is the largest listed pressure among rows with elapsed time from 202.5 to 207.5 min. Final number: 48.93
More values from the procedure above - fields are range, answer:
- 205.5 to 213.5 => 40.76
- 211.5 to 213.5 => 38.22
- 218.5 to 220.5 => 54.01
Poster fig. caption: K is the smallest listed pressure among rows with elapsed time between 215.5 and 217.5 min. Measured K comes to 41.71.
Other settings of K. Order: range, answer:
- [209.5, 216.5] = 36.94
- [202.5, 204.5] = 46.67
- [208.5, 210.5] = 36.65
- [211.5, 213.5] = 37.51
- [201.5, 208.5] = 37.39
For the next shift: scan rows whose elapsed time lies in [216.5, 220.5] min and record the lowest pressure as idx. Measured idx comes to 42.28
